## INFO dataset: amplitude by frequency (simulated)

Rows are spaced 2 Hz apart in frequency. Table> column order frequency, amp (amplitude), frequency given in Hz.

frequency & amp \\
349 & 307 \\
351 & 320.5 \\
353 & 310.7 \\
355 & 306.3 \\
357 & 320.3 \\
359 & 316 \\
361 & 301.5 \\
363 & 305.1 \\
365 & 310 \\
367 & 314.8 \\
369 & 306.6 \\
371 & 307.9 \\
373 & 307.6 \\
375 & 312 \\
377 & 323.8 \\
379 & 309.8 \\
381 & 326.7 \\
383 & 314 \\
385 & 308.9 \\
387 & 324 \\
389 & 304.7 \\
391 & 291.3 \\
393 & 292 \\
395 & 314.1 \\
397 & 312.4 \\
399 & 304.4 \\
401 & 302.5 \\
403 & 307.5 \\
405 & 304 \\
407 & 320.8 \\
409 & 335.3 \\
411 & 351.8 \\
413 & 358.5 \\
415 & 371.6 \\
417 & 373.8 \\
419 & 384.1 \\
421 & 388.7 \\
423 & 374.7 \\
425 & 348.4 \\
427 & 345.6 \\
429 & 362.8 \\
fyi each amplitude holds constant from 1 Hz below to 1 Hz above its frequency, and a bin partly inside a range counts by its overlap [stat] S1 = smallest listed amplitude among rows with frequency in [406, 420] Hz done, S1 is 320.8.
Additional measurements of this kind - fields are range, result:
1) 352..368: 301.5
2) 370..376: 307.6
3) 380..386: 308.9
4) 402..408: 304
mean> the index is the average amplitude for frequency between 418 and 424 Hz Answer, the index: 382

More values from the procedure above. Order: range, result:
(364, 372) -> 310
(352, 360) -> 313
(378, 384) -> 317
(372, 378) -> 314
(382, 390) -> 313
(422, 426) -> 362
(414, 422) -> 380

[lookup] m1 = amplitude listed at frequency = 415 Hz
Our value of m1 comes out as 371.6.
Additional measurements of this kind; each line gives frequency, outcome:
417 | 373.8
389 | 304.7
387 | 324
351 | 320.5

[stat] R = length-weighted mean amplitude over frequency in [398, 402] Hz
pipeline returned 303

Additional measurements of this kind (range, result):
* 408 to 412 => 344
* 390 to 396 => 299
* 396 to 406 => 306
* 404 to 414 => 334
